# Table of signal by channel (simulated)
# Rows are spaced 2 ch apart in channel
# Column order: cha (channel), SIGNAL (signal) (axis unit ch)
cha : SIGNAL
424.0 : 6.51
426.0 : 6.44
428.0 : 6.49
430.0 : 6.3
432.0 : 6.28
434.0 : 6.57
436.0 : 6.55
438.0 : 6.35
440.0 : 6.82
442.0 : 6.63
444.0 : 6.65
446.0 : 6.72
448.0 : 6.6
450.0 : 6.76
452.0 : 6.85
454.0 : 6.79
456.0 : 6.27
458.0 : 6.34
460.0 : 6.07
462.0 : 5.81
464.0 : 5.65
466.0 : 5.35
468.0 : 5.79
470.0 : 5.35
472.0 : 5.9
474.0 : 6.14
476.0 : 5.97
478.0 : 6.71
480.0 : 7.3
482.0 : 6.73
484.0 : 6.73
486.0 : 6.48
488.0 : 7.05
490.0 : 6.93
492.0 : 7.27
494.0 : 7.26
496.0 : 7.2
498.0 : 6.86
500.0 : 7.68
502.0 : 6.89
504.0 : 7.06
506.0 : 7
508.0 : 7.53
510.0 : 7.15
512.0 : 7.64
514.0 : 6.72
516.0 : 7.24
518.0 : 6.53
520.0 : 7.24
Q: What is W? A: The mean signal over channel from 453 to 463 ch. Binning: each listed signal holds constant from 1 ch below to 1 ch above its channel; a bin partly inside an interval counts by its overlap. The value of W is 6.26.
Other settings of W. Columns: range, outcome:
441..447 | 6.67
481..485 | 6.73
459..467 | 5.72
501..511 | 7.13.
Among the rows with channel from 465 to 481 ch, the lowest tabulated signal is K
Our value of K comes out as 5.35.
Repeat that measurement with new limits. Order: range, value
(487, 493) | 6.93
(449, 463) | 5.81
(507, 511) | 7.15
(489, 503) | 6.86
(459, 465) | 5.65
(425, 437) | 6.28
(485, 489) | 6.48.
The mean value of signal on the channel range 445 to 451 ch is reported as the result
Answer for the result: 6.69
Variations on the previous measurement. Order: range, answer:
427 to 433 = 6.36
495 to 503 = 7.16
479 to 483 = 7.02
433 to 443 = 6.58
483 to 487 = 6.61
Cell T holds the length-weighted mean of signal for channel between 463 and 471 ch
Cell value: 5.54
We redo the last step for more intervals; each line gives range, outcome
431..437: 6.47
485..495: 7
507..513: 7.44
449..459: 6.6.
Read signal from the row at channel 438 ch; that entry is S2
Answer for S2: 6.35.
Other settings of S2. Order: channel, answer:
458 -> 6.34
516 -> 7.24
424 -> 6.51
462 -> 5.81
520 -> 7.24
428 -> 6.49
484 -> 6.73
